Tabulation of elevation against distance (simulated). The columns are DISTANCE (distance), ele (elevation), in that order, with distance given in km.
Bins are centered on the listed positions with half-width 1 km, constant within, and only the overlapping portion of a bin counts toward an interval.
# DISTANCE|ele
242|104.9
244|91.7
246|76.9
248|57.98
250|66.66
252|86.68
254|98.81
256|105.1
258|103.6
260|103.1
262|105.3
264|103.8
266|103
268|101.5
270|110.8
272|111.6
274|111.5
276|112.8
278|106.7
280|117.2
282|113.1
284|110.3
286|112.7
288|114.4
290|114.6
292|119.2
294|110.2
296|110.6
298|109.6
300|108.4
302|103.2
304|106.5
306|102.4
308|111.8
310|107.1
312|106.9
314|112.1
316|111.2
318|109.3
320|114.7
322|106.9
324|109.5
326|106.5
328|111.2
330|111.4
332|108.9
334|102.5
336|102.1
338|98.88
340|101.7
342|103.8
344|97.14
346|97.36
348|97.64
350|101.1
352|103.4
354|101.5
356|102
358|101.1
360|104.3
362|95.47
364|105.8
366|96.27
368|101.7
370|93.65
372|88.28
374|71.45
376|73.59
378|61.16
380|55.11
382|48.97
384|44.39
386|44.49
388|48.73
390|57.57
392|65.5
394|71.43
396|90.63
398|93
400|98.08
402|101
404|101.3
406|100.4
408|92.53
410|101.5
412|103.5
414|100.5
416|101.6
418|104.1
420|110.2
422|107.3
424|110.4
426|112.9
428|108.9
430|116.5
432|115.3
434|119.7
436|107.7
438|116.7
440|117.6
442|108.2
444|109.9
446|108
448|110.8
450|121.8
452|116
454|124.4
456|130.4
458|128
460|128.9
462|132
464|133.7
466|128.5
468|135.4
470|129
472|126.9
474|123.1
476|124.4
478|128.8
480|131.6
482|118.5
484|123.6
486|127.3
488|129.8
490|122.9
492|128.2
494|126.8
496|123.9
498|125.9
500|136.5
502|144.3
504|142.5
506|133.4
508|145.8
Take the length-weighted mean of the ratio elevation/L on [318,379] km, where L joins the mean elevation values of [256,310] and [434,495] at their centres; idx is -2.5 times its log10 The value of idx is 0.15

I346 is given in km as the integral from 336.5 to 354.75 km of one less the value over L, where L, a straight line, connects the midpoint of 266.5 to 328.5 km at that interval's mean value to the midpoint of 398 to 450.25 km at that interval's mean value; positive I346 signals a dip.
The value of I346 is 1.5 km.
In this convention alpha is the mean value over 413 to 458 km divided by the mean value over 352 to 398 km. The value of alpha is 1.4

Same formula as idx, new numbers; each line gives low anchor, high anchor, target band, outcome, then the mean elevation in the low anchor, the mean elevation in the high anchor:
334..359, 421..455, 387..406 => 0.301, 101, 114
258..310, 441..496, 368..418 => 0.419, 109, 124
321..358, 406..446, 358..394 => 0.376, 103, 108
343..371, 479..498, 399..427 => 0.079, 99.9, 126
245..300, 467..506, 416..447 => 0.105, 104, 129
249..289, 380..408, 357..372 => -0.211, 105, 74.2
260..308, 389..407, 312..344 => -0.067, 109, 86.5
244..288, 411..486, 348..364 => 0.085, 101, 118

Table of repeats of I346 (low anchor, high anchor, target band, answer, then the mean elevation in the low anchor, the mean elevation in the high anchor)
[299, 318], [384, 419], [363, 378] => 0.80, 108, 85.6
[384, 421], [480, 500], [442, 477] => -3.50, 86.9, 126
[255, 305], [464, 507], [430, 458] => 1.98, 109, 129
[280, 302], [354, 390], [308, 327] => -1.57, 112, 78.7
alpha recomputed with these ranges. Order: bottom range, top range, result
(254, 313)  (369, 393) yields 0.58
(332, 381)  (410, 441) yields 1.17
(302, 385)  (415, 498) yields 1.24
